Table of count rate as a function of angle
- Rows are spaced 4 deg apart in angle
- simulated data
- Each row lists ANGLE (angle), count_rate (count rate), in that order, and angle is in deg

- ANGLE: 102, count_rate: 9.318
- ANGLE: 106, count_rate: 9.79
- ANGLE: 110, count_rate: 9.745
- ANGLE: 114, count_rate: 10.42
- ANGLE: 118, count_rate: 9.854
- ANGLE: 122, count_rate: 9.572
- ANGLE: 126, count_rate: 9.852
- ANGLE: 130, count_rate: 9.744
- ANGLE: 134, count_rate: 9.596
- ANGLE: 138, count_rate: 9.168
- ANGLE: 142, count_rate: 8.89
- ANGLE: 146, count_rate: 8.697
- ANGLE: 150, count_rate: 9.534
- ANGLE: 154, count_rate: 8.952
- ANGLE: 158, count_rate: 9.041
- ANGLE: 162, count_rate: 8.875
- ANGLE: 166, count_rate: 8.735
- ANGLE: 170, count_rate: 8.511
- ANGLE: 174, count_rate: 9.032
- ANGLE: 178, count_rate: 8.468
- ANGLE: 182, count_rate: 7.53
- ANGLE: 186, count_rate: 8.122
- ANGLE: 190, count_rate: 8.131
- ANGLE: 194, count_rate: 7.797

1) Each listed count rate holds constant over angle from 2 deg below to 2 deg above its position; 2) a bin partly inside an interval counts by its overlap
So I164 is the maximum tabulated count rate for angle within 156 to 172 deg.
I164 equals 9.041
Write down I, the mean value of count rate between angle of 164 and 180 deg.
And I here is 8.69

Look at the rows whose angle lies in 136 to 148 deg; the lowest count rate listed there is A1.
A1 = 8.697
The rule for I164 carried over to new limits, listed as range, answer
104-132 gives 10.42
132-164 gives 9.596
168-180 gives 9.032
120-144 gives 9.852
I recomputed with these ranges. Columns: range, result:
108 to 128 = 9.89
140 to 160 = 9.02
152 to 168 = 8.9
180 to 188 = 7.83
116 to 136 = 9.72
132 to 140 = 9.38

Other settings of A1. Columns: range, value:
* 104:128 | 9.572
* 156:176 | 8.511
